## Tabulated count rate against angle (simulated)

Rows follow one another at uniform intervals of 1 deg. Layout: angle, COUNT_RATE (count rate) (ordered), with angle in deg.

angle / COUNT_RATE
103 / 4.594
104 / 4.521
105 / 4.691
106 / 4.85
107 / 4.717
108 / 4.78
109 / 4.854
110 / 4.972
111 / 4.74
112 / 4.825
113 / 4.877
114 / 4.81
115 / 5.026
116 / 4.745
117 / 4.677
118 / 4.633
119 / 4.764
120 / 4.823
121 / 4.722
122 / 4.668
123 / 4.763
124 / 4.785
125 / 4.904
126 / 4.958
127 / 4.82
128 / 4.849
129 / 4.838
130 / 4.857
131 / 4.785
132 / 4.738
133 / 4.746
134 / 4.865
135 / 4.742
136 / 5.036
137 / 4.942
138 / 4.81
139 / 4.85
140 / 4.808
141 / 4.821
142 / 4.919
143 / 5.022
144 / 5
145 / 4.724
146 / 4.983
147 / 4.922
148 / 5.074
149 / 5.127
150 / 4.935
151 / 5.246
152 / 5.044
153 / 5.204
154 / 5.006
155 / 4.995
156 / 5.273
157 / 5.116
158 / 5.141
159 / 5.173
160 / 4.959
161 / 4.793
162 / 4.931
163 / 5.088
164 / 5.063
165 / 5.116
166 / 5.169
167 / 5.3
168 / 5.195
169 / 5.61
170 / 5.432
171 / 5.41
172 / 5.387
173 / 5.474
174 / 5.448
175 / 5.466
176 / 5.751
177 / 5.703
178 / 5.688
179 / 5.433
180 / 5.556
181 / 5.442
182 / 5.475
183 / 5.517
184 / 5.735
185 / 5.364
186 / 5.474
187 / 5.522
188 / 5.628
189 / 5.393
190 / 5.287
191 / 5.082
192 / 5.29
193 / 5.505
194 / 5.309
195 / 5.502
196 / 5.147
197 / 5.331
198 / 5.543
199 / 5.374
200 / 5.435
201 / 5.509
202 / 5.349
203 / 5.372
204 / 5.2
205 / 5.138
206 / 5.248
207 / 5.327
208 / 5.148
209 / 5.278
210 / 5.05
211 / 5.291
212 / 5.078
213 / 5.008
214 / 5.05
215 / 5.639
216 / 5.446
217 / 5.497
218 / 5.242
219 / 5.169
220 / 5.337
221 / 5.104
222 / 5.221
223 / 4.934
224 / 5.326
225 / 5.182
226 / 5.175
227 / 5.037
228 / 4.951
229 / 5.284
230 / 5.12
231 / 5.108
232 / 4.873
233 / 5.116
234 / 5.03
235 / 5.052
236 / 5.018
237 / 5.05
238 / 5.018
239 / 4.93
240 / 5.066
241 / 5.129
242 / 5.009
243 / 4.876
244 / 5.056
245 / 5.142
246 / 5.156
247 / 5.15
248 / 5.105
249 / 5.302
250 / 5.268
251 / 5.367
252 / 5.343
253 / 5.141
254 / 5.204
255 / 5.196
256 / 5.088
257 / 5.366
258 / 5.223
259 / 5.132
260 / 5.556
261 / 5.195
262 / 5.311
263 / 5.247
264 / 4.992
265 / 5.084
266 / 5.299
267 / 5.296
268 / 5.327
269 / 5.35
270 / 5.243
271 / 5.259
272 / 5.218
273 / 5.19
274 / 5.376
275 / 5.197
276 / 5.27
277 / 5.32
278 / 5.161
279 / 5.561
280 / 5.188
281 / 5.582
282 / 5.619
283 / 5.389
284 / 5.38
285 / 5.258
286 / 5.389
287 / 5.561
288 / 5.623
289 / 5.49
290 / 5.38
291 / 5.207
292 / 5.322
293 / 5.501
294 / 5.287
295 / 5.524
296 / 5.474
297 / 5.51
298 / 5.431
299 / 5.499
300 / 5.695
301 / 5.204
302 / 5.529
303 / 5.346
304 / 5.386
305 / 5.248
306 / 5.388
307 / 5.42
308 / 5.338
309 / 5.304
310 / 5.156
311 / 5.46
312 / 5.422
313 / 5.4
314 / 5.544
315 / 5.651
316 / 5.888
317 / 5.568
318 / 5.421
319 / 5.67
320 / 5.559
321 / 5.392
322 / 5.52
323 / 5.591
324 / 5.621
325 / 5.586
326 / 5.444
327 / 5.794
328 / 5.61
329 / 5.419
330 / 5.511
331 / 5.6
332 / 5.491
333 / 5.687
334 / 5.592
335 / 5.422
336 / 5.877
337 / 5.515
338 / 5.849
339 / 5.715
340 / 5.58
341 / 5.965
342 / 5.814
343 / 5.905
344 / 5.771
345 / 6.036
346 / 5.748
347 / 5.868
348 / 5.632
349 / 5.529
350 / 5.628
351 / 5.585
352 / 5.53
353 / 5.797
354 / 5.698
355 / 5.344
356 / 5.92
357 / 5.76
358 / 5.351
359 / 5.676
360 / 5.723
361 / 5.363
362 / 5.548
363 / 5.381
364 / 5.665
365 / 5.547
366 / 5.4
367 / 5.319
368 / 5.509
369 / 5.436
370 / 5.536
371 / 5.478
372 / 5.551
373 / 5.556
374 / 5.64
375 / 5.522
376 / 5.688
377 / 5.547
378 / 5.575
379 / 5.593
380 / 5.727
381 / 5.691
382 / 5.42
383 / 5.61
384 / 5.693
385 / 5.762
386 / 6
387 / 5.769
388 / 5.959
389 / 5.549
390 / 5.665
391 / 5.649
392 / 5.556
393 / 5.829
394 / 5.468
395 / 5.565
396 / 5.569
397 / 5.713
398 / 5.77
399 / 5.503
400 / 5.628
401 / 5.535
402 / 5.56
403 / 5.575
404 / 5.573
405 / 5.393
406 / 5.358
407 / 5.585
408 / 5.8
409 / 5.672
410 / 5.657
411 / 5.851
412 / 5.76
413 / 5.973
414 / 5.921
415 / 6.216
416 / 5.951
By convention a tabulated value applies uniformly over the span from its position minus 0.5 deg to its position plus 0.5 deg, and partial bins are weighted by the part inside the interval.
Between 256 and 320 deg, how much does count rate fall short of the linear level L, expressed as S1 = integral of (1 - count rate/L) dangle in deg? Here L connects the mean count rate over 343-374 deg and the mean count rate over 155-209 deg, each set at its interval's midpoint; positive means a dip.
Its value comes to 1.4 deg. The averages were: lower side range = 5.34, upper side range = 5.6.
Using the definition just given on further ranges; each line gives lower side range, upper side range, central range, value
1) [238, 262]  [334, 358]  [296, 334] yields 0.27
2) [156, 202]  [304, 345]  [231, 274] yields 2.35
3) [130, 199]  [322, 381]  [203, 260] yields 1.94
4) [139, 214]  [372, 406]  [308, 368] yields -0.65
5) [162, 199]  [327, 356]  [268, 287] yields 0.79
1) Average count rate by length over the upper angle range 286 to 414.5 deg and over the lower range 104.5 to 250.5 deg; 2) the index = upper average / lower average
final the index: 1.1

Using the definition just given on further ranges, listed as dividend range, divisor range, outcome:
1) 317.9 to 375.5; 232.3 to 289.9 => 1.07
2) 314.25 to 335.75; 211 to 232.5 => 1.08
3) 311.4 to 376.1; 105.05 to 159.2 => 1.15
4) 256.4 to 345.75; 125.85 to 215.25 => 1.05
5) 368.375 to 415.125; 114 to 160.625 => 1.15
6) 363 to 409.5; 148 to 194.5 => 1.06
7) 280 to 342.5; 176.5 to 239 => 1.04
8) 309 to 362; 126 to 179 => 1.10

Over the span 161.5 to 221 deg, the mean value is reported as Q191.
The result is 5.35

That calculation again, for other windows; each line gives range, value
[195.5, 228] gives 5.25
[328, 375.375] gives 5.62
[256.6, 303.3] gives 5.35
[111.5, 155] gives 4.88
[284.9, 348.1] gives 5.54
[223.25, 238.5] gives 5.09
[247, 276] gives 5.24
